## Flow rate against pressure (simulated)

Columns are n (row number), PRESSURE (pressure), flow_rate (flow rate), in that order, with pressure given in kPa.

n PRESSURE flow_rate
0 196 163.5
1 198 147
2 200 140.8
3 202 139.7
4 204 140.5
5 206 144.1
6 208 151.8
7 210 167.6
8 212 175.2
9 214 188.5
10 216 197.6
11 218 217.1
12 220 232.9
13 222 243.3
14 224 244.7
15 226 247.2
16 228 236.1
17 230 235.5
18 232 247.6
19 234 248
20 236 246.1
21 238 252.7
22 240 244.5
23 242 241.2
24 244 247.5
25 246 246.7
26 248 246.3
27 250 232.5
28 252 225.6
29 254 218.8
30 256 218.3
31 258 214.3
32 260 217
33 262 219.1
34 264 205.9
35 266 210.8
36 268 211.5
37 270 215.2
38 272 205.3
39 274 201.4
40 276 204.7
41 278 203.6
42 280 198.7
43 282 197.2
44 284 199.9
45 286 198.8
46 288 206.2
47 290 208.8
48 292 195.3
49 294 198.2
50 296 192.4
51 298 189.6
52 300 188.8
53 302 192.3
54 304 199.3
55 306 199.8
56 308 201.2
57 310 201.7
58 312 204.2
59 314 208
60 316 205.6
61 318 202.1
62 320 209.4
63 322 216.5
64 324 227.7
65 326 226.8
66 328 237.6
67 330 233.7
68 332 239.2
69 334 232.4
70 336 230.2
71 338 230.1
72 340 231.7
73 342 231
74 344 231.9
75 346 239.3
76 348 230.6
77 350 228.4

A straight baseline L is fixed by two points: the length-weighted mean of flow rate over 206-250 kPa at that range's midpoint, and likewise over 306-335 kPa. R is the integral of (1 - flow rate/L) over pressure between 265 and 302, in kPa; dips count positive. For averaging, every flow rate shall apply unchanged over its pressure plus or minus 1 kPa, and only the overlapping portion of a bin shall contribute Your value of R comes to 3.2 kPa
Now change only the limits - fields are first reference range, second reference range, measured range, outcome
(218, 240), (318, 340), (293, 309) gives 2.5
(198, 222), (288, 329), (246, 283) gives -4.5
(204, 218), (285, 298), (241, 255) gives -4.0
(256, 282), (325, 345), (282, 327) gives 3.7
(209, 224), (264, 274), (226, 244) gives -3.2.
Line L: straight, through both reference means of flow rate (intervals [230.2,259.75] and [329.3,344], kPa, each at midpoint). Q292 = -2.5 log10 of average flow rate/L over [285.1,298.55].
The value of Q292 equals 0.181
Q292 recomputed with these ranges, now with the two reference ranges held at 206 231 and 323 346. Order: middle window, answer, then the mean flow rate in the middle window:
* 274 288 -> 0.11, 201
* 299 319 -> 0.14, 200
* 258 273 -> 0.03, 212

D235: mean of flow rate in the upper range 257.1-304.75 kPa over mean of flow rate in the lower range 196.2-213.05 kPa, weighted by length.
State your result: 1.3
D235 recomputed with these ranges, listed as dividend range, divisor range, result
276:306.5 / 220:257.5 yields 0.83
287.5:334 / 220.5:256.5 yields 0.87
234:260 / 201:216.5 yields 1.46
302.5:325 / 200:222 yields 1.17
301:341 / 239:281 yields 0.98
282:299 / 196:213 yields 1.31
